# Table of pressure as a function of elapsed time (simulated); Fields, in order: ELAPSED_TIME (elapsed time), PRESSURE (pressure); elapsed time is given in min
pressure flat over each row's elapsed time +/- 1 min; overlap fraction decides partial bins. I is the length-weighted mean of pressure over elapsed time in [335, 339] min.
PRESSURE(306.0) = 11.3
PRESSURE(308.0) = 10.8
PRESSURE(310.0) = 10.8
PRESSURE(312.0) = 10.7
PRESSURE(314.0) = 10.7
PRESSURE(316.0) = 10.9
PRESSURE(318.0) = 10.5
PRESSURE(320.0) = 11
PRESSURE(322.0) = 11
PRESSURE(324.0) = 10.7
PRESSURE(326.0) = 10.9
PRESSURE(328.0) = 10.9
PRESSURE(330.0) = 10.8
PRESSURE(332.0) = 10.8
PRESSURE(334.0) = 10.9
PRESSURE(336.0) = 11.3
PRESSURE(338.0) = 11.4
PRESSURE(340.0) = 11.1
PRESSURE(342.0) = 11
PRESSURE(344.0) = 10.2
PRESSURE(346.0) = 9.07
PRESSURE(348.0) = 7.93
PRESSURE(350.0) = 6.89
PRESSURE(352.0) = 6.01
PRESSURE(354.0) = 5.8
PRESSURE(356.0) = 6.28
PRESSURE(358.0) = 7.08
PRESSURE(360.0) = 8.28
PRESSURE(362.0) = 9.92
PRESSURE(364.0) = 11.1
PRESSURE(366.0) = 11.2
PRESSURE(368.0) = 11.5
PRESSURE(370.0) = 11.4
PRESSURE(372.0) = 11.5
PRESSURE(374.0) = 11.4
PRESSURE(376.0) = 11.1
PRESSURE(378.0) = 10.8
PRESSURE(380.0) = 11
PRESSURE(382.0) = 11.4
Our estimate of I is 11.4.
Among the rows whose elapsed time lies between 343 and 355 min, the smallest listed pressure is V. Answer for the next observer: 5.8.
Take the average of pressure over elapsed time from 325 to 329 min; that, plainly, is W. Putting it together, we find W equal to 10.9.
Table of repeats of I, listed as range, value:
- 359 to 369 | 10.4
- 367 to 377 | 11.4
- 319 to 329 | 10.9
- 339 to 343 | 11.1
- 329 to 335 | 10.8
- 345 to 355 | 7.14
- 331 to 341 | 11.1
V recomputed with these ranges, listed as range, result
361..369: 9.92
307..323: 10.5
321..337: 10.7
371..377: 11.1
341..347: 9.07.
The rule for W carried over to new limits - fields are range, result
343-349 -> 9.07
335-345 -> 11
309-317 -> 10.8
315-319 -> 10.7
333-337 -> 11.1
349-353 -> 6.45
